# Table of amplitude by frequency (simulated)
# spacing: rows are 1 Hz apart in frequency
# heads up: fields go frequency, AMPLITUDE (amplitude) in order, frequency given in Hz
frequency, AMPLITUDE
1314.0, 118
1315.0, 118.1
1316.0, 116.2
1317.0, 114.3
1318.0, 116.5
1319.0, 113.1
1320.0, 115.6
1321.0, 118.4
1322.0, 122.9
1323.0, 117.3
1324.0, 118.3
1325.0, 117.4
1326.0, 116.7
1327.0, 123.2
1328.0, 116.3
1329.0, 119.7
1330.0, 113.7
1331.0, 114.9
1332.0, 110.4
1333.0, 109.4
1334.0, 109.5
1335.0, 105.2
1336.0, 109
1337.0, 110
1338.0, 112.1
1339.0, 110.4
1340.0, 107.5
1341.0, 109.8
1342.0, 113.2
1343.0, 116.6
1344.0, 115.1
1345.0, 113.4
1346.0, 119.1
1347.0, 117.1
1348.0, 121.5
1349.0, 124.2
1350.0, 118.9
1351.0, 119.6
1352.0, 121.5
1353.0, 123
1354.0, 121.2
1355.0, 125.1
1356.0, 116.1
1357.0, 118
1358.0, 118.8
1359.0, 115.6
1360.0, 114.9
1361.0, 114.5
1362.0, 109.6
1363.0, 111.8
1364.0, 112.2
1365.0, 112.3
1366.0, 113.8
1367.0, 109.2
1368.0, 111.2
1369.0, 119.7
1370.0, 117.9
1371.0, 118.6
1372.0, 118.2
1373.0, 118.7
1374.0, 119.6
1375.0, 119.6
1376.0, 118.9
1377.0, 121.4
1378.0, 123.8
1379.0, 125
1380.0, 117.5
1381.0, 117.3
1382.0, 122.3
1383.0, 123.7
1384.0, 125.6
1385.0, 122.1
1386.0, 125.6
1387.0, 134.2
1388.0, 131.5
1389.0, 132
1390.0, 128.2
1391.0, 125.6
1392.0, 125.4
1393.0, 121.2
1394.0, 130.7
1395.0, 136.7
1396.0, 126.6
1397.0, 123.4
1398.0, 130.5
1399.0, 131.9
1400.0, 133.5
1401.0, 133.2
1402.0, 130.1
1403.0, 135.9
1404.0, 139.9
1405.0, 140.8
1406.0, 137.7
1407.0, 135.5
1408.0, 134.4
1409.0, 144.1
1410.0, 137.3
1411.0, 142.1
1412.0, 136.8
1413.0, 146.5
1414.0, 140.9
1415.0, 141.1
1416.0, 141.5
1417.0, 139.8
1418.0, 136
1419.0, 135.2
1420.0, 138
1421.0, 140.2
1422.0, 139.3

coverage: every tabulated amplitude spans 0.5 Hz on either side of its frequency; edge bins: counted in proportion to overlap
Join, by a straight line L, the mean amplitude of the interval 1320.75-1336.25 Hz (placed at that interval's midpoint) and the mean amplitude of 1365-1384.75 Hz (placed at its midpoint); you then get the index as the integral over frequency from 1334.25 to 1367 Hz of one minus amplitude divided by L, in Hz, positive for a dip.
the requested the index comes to 0.5 Hz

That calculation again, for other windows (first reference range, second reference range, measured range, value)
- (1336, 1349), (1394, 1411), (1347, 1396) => 1.3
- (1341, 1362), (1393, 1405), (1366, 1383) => 0.8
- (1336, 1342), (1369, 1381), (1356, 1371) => 0.3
